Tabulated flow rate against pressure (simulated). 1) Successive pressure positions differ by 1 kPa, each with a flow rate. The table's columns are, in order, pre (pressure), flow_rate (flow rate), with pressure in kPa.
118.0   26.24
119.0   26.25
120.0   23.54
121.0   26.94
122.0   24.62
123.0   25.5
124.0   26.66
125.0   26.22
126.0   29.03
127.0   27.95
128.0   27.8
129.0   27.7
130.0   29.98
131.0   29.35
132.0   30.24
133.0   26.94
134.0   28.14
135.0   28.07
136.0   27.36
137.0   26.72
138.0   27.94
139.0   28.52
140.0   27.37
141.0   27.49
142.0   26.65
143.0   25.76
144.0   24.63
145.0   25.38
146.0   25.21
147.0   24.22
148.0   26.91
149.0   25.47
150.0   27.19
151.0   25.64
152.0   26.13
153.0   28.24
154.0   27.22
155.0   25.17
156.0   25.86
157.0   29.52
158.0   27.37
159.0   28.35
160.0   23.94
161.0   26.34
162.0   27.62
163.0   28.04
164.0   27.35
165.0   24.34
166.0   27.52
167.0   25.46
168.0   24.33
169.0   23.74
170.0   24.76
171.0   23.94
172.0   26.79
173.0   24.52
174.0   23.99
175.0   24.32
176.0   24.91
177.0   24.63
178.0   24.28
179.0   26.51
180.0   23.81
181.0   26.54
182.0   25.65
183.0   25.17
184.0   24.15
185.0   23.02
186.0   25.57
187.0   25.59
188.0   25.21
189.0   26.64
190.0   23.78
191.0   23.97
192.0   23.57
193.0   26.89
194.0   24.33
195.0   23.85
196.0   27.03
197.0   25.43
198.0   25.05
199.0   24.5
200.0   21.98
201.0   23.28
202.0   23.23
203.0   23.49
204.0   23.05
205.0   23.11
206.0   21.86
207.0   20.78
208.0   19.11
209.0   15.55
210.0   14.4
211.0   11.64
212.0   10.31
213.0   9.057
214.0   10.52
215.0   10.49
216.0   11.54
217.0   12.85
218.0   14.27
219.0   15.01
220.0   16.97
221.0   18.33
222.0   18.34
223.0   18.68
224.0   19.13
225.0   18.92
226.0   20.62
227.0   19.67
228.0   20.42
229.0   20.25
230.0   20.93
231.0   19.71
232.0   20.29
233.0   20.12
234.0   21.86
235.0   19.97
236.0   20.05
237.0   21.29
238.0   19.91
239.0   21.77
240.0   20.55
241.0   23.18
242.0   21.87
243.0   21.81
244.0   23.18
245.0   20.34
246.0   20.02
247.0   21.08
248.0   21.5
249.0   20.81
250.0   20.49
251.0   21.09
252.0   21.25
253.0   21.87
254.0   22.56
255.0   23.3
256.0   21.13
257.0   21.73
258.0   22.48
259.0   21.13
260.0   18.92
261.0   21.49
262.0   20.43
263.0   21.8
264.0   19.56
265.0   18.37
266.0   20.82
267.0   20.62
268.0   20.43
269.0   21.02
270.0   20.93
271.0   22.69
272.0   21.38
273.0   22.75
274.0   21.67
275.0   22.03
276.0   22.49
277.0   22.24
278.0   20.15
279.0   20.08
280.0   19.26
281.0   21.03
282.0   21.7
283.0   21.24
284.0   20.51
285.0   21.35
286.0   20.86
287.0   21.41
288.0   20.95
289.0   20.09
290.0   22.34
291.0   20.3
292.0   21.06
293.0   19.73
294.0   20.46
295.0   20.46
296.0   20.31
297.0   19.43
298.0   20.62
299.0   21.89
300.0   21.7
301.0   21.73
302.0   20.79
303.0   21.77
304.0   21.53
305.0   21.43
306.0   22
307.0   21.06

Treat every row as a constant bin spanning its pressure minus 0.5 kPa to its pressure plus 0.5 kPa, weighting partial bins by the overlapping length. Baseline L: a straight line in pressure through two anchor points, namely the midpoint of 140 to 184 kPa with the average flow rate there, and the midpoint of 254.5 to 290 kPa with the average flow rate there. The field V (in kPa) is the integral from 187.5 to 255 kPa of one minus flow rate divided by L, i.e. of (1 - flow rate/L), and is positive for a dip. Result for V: 8.8 kPa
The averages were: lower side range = 25.8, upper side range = 21.1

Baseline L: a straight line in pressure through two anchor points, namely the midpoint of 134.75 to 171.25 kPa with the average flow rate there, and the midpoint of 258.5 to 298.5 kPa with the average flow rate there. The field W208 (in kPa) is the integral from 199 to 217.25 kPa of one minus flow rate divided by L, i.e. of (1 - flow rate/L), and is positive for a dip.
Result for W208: 5.1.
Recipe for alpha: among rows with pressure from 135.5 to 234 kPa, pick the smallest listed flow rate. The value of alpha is 9.057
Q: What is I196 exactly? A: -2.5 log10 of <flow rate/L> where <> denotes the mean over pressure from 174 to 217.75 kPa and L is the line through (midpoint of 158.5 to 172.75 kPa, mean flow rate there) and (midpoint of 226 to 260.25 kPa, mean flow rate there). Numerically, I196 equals 0.119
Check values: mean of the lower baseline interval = 25.9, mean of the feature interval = 21.6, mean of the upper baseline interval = 21.1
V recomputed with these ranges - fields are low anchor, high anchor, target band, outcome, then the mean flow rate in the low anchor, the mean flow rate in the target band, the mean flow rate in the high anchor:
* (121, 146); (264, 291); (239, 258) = 0.62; 27.3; 21.6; 21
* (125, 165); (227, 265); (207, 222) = 5.85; 27.1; 14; 21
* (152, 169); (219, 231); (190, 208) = -1.28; 26.6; 23.7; 19.1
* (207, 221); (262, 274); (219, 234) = -3.93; 13.7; 19.4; 21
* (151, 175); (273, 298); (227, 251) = 2.05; 26.1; 20.9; 20.9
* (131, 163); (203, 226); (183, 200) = -4.21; 26.9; 24.8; 16.3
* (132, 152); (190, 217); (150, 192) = -3.88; 26.7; 25.6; 19.9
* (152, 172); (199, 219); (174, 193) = -2.50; 26.3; 24.9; 17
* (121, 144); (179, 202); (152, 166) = -0.34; 27.5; 26.9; 24.8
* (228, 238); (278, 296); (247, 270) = -0.50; 20.5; 21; 20.7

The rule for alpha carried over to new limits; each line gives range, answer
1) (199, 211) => 11.64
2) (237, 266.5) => 18.37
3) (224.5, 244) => 18.92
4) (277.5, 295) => 19.26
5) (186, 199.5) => 23.57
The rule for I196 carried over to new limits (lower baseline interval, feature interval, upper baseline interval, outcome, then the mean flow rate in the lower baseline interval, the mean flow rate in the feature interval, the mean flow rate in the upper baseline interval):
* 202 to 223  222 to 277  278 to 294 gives -0.14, 16.3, 21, 20.8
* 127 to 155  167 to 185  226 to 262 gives 0.01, 27.1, 24.8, 21.1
